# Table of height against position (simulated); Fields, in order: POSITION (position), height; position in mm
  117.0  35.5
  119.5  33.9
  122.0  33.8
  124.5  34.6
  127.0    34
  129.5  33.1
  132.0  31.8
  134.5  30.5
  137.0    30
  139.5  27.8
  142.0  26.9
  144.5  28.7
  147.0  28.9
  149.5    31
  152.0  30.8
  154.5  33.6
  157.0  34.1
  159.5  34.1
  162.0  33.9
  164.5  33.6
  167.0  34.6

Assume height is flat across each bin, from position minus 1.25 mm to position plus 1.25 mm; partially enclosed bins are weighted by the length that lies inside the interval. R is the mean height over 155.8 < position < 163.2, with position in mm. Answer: 34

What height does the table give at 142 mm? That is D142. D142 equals 26.9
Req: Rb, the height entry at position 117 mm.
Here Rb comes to 35.5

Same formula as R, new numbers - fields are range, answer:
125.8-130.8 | 33.5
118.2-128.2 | 34.1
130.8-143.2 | 29.4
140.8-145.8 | 27.8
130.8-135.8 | 31.1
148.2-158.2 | 32.3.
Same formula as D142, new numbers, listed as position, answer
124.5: 34.6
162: 33.9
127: 34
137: 30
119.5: 33.9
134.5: 30.5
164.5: 33.6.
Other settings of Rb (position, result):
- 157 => 34.1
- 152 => 30.8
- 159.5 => 34.1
